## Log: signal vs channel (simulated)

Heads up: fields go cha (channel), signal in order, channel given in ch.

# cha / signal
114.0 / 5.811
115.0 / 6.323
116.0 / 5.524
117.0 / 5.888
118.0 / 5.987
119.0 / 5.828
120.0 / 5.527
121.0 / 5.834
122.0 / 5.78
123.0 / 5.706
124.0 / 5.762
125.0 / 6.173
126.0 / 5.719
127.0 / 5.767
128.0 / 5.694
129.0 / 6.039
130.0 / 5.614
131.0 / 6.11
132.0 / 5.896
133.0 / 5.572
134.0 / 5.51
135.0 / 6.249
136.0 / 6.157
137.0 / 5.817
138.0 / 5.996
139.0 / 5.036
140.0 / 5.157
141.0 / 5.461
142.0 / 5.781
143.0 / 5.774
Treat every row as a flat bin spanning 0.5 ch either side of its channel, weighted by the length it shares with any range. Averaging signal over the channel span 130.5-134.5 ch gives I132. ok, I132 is 5.77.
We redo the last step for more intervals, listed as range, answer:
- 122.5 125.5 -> 5.88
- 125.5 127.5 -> 5.74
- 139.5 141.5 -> 5.31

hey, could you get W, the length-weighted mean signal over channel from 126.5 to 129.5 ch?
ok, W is 5.83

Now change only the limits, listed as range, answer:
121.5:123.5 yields 5.74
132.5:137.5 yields 5.86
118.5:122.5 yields 5.74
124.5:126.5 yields 5.95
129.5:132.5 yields 5.87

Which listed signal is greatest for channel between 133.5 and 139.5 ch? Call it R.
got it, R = 6.249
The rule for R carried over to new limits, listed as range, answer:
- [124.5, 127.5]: 6.173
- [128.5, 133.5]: 6.11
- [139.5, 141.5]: 5.461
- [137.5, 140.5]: 5.996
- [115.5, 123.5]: 5.987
